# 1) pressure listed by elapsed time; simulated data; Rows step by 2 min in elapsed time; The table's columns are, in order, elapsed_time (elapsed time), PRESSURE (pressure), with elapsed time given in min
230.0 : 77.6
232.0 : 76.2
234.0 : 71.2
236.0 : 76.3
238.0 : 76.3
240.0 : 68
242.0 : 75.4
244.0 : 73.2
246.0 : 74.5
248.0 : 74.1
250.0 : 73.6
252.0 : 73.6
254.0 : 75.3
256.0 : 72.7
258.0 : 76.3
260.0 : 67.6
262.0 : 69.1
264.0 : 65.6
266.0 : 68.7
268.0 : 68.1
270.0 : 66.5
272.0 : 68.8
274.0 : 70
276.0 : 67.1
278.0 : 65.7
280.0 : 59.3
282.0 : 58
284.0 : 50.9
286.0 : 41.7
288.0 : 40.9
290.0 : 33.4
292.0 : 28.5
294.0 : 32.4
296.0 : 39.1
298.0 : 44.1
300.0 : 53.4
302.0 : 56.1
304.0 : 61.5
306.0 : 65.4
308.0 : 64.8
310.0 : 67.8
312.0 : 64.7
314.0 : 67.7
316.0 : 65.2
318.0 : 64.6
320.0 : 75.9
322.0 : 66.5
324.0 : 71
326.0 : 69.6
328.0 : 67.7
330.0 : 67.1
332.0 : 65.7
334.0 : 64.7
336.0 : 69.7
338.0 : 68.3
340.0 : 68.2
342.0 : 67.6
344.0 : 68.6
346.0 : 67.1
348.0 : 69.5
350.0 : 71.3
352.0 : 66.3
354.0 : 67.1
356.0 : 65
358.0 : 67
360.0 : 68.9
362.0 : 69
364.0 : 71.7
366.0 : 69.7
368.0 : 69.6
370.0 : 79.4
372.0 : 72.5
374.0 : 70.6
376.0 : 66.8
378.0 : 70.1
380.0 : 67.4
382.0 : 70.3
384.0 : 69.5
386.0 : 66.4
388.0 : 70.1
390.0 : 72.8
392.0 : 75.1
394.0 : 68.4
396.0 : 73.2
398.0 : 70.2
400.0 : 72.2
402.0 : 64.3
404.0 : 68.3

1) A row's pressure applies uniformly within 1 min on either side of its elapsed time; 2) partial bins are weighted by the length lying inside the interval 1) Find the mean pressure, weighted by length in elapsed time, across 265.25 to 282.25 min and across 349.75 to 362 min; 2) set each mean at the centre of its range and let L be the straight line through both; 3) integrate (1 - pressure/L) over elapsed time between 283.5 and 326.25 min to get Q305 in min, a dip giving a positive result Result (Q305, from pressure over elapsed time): 7.2 min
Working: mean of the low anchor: 66.1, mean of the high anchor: 67.5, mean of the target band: 55.5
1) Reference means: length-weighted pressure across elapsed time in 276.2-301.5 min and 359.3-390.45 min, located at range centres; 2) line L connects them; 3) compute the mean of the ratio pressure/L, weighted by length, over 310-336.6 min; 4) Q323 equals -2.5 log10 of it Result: -0.21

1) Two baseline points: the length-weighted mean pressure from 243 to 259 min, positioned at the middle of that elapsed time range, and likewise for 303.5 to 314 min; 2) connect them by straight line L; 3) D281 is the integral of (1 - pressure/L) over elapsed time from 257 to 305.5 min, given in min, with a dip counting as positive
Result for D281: 9.3 min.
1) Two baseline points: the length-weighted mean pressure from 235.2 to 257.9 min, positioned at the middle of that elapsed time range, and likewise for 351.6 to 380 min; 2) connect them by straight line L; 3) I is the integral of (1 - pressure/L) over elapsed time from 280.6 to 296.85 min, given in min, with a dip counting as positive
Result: 7.0 min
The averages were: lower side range 74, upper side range 69.5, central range 41.1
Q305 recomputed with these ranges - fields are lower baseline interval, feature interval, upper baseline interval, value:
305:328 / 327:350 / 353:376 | 0.28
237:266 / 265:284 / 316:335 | 1.61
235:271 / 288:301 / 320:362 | 5.83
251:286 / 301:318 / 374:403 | 0.87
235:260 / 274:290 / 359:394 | 4.07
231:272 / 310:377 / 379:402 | 2.12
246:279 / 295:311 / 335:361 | 2.93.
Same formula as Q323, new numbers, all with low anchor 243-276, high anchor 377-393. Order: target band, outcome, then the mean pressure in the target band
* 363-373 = -0.03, 72.6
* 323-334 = 0.04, 67.9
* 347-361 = 0.04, 67.9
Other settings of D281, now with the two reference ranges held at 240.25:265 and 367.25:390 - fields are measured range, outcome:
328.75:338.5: 0.6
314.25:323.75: 0.4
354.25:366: 0.4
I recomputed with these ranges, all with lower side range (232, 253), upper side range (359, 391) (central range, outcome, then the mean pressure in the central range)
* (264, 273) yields 0.65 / 67.8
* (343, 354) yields 0.40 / 68.4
